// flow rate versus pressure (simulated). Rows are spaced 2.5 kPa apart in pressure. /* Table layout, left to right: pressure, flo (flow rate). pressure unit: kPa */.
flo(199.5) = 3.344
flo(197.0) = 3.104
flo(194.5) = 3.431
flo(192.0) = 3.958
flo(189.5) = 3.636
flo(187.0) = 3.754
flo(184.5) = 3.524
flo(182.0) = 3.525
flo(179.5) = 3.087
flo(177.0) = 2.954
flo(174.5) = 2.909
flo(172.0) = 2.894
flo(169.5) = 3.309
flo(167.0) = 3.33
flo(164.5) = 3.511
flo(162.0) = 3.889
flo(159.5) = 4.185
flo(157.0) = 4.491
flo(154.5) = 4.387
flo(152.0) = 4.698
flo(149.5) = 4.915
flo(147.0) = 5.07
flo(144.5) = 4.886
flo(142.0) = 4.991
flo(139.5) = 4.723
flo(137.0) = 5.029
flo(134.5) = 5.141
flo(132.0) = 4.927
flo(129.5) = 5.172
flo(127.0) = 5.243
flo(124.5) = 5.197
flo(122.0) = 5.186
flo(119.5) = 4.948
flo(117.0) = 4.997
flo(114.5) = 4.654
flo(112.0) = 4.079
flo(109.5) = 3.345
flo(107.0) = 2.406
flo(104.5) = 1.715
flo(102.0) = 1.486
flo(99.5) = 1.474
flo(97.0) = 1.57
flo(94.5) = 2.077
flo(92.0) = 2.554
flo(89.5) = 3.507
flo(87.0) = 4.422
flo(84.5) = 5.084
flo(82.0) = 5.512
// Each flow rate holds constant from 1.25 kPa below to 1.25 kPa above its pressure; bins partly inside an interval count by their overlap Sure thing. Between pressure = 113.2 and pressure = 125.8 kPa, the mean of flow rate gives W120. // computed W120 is 4.99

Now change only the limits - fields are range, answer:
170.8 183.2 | 3.07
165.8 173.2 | 3.18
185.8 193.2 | 3.78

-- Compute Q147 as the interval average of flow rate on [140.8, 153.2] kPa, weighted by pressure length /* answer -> 4.91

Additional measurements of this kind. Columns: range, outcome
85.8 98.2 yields 2.82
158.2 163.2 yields 4.04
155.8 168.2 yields 3.88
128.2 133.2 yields 5.05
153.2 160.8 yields 4.35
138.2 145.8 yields 4.87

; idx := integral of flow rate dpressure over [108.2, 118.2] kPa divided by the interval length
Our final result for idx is 4.26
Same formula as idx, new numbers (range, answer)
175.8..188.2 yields 3.37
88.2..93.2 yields 3.05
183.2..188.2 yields 3.64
